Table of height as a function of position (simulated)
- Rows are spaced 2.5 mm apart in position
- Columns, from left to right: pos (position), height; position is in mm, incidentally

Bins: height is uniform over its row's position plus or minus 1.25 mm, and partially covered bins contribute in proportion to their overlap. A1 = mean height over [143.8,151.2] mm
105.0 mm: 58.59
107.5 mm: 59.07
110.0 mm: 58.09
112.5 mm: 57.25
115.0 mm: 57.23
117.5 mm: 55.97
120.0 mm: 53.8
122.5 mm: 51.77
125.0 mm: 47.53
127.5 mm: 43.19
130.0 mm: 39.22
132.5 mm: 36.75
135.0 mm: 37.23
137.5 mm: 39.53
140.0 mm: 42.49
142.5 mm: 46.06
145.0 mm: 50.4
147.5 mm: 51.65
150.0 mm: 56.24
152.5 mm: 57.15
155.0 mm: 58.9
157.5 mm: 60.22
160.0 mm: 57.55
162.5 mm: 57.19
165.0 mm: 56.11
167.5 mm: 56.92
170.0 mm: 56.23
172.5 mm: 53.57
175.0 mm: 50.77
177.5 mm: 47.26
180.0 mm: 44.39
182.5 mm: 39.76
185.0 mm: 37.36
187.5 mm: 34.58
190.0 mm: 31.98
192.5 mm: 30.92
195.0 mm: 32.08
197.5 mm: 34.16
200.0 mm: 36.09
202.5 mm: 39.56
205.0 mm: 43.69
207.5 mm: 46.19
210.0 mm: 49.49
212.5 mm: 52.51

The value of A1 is 52.8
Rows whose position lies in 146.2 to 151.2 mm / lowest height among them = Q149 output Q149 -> 51.65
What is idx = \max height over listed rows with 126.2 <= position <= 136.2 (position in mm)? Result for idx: 43.19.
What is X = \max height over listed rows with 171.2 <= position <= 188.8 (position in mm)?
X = 53.57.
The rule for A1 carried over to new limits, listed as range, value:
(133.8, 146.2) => 43.1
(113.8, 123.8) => 54.6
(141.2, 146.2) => 48.2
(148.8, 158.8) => 58.1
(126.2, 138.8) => 39.2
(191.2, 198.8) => 32.4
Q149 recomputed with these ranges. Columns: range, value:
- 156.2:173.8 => 53.57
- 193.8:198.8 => 32.08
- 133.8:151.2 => 37.23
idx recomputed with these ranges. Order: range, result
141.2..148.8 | 51.65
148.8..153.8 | 57.15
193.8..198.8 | 34.16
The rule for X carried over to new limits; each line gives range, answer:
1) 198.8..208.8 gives 46.19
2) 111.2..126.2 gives 57.25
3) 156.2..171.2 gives 60.22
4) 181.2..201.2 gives 39.76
